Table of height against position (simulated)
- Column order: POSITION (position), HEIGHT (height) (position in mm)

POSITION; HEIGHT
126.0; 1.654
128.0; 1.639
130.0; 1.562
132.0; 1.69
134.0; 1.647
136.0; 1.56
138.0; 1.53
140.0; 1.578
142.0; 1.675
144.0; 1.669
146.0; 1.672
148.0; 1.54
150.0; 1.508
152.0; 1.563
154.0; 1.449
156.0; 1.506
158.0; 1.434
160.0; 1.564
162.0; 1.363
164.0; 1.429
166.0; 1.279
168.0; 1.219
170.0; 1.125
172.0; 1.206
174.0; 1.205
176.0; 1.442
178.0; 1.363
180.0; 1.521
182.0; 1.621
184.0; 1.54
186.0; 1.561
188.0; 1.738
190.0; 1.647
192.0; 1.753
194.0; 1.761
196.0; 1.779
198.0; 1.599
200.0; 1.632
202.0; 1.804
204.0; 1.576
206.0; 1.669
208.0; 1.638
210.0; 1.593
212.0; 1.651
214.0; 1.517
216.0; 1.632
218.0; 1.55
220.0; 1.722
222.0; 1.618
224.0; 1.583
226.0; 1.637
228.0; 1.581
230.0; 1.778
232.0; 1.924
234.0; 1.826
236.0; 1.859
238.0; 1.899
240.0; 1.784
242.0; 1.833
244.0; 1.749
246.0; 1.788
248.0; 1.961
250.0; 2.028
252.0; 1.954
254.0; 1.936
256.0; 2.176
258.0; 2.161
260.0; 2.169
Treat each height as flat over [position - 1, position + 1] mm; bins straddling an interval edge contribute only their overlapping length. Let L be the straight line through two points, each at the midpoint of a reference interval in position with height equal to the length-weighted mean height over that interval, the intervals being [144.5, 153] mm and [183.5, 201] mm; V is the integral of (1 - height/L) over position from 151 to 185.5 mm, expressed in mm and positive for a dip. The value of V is 4.6 mm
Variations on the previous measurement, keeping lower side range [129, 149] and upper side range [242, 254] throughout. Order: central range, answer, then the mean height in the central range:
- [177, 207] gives 1.9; 1.64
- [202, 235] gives 2.9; 1.66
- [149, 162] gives 1.3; 1.49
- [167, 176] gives 2.5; 1.22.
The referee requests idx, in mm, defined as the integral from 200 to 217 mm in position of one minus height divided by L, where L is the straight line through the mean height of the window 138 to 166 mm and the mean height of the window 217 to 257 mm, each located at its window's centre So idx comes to 0.8 mm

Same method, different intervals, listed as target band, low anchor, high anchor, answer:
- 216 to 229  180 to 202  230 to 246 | 1.2 mm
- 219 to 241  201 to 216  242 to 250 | 0.2 mm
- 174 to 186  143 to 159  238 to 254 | 1.2 mm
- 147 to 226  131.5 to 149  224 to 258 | 8.7 mm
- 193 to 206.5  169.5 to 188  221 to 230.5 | -1.5 mm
